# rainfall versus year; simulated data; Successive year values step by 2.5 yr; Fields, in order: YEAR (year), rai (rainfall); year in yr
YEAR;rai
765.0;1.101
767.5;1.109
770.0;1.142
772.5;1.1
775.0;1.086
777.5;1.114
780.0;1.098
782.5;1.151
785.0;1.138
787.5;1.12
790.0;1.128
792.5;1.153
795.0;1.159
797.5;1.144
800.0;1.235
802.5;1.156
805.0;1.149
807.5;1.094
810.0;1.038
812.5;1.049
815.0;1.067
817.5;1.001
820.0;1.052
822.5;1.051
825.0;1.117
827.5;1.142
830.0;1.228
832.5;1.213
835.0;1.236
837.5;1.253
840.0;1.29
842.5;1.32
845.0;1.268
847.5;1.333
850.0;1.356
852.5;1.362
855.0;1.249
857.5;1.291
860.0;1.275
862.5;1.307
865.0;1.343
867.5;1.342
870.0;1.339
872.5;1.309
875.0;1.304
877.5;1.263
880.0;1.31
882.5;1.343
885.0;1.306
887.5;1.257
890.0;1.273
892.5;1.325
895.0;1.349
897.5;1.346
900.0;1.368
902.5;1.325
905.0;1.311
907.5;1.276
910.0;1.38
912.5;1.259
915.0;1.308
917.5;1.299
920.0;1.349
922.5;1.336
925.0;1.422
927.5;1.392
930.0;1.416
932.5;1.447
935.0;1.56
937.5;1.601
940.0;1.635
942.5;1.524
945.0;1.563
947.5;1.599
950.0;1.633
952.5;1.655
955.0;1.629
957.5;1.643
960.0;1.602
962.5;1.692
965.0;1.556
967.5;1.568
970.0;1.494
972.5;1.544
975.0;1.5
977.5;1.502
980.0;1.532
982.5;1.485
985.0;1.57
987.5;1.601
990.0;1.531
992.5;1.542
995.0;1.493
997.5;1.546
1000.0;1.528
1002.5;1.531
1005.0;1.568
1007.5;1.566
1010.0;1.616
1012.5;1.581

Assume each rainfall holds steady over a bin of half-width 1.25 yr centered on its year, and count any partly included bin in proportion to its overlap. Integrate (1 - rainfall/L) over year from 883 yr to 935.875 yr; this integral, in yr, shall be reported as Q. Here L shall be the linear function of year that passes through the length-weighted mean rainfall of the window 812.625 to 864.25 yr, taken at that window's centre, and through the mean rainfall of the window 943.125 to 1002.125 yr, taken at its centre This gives 2.1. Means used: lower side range 1.22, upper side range 1.56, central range 1.35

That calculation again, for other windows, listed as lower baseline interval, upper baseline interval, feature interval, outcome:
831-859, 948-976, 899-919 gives 1.9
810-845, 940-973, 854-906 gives 0.8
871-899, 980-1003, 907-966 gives -3.0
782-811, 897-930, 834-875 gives -2.2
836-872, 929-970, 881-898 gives 1.2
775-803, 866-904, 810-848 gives 1.5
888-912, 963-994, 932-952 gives -1.9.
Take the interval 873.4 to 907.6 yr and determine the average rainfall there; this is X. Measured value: 1.31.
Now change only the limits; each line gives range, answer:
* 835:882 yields 1.31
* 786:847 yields 1.15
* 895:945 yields 1.4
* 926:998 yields 1.55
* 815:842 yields 1.16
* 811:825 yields 1.05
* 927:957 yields 1.56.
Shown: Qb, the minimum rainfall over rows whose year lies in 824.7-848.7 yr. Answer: 1.117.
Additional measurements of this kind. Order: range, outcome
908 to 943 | 1.259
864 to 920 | 1.257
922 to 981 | 1.336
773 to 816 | 1.038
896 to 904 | 1.325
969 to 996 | 1.485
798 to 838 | 1.001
